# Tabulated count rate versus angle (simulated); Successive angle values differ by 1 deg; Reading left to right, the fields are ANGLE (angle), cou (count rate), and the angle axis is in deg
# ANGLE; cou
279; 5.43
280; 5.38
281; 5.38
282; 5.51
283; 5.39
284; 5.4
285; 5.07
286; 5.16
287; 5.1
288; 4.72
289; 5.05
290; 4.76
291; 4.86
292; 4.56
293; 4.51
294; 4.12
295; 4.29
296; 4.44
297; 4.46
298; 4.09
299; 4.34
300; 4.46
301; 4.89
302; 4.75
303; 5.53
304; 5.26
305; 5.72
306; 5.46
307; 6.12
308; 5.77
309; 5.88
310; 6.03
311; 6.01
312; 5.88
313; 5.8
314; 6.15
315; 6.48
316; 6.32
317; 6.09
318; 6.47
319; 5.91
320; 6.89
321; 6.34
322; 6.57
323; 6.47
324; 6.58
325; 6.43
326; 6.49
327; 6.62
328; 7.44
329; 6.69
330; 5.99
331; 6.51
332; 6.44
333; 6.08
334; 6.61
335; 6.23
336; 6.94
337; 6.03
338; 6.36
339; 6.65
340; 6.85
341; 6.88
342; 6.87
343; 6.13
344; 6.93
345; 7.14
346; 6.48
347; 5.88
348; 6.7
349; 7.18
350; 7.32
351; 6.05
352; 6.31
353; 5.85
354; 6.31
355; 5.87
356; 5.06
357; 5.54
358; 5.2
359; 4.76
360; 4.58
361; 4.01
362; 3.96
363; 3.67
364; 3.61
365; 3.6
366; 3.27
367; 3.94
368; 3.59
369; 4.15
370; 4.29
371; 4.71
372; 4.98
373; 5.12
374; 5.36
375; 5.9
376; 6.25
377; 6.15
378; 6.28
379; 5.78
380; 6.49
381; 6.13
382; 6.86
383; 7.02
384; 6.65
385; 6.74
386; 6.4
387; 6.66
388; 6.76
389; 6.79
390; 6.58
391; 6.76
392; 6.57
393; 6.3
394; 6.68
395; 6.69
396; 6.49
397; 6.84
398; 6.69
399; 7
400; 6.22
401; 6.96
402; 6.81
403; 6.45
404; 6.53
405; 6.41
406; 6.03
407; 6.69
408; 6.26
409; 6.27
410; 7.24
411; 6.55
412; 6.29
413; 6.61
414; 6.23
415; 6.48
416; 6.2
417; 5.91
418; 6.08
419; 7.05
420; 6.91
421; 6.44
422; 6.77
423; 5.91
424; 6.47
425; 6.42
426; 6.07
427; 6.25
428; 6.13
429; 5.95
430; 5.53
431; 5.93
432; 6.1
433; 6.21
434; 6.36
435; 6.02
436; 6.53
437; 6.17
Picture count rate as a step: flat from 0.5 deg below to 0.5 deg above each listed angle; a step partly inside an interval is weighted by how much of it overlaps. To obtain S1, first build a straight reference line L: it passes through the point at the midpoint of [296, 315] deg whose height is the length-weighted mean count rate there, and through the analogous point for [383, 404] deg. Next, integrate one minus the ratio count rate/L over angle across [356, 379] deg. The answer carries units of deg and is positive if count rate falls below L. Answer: 5.8 deg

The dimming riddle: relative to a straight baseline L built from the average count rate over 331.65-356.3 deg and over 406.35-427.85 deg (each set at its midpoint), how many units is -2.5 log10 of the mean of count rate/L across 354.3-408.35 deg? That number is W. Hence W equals 0.12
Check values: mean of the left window 6.46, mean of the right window 6.43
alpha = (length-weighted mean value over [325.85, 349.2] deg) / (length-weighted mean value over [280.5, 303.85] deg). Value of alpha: 1.36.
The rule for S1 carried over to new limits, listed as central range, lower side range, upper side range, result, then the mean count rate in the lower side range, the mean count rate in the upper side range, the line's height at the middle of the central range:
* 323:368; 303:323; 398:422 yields 2.3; 6.06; 6.51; 6.21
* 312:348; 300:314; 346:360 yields -4.3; 5.6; 5.97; 5.78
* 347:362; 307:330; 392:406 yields 1.7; 6.32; 6.6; 6.44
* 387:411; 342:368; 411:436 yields -2.6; 5.41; 6.27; 5.96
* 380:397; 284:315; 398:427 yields -1.2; 5.13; 6.47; 6.19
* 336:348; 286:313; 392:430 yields -2.1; 5.06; 6.46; 5.59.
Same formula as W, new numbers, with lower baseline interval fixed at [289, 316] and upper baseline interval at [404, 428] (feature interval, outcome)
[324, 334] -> -0.19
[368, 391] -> 0.01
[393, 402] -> -0.08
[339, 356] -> -0.15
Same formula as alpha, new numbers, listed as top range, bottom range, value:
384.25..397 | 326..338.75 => 1.02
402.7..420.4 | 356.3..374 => 1.49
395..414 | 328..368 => 1.13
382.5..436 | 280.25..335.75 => 1.14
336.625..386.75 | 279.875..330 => 1.02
